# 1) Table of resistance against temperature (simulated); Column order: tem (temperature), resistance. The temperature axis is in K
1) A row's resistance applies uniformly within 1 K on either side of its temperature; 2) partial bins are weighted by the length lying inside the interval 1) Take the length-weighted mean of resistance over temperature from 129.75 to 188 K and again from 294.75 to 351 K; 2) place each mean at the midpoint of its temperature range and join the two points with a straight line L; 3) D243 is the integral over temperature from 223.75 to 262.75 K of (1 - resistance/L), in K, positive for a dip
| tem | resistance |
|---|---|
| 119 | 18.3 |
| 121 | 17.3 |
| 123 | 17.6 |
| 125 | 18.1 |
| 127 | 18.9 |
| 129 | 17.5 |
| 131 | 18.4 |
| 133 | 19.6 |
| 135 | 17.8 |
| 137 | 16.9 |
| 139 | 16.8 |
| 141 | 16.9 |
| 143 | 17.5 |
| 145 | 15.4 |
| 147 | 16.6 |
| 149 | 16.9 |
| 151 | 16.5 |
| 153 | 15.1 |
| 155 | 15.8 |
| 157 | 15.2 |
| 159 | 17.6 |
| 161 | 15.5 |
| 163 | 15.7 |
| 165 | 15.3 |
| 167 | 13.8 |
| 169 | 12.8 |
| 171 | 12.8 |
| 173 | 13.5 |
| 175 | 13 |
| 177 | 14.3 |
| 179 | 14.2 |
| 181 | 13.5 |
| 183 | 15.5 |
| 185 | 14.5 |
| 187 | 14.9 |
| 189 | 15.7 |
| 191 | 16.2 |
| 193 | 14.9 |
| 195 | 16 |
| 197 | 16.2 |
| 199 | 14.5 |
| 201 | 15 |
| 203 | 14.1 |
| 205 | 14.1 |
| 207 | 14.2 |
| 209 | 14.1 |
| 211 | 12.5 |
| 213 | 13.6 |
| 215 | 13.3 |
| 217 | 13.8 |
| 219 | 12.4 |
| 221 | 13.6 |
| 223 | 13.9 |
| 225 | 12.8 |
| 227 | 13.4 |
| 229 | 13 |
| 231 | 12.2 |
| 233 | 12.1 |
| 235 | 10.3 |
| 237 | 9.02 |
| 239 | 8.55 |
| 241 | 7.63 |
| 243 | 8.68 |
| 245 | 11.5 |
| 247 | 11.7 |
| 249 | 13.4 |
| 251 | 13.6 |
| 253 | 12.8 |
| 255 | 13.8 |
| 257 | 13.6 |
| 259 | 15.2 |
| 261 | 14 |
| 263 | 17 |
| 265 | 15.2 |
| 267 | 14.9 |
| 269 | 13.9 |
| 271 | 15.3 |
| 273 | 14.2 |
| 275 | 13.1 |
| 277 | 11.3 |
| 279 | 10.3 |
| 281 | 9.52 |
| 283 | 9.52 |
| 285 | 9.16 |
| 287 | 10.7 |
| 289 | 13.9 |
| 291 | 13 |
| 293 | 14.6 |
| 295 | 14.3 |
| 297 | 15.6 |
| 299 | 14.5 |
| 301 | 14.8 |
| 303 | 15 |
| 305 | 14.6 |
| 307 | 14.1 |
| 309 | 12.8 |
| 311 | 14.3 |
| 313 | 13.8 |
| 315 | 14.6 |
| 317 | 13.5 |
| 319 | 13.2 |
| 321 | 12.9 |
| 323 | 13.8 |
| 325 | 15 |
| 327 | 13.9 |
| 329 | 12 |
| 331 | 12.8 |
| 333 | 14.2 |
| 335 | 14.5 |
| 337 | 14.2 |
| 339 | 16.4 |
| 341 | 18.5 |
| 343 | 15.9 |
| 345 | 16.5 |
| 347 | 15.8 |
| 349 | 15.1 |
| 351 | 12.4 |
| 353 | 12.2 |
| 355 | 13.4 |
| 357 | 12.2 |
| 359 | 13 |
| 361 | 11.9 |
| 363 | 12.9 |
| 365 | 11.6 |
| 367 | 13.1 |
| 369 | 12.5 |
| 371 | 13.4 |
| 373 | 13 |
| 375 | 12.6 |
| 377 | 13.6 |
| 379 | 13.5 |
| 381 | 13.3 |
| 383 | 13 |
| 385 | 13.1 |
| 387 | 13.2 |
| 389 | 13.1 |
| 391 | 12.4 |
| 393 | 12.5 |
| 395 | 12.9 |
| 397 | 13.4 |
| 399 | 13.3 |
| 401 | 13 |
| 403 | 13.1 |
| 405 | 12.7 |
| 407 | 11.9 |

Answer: 7.7 K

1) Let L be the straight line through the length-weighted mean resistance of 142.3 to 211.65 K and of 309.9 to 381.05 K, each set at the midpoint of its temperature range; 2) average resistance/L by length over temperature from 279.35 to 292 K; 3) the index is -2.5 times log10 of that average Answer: 0.283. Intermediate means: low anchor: 15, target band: 10.9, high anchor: 13.8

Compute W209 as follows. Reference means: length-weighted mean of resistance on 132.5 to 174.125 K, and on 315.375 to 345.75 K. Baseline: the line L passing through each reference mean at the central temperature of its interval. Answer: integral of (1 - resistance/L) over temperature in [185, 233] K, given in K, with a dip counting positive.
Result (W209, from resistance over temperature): 4.21 K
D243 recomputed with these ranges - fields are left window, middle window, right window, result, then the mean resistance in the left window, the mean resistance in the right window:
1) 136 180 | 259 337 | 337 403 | 3.3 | 15.4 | 13.5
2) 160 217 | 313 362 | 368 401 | -2.6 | 14.4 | 13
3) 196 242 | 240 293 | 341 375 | 1.8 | 12.8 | 13.6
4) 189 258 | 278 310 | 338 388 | 1.1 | 13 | 13.7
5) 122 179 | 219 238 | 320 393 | 3.6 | 16.1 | 13.6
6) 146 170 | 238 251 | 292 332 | 3.7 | 15.6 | 14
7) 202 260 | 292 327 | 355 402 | -4.1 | 12.5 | 12.9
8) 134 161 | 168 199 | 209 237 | 0.3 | 16.5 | 12.7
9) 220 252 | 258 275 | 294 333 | -3.2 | 11.6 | 14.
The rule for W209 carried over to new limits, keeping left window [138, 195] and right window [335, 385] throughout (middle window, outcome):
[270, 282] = 1.76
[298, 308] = -0.29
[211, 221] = 1.10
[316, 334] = 0.70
